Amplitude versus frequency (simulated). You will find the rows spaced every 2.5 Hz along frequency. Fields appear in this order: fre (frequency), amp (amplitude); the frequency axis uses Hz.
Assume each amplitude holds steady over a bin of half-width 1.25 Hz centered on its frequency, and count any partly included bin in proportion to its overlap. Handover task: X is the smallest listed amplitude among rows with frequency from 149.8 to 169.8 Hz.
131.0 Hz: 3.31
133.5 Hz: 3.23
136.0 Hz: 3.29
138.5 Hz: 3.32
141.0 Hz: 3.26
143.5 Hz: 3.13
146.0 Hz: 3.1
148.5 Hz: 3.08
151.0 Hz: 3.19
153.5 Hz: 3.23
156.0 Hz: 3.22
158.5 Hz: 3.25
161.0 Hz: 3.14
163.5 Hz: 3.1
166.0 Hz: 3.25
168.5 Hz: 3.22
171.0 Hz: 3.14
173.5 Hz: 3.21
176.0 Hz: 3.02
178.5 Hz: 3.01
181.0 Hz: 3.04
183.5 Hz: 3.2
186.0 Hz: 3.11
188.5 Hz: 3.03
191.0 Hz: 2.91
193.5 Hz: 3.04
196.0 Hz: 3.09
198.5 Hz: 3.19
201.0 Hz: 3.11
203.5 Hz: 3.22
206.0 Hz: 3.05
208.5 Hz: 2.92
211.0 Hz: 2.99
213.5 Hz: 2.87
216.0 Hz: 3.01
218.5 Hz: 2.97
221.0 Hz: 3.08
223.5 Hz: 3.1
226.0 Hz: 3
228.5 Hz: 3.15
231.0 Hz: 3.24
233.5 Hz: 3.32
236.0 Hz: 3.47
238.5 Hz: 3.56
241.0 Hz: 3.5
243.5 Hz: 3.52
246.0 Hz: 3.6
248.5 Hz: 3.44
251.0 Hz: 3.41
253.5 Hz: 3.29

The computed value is 3.1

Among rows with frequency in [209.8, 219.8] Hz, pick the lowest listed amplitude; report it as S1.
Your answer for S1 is 2.87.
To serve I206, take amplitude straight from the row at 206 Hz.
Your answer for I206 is 3.05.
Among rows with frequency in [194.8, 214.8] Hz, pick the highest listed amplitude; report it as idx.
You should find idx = 3.22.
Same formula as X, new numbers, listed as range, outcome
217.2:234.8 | 2.97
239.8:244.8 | 3.5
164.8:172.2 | 3.14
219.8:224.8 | 3.08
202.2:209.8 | 2.92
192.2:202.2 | 3.04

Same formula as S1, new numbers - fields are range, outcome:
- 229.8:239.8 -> 3.24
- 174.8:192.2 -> 2.91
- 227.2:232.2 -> 3.15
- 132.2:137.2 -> 3.23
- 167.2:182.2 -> 3.01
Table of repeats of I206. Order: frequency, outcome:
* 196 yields 3.09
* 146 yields 3.1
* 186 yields 3.11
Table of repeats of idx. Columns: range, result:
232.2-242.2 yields 3.56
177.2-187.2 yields 3.2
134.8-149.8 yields 3.32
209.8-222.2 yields 3.08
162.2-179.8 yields 3.25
